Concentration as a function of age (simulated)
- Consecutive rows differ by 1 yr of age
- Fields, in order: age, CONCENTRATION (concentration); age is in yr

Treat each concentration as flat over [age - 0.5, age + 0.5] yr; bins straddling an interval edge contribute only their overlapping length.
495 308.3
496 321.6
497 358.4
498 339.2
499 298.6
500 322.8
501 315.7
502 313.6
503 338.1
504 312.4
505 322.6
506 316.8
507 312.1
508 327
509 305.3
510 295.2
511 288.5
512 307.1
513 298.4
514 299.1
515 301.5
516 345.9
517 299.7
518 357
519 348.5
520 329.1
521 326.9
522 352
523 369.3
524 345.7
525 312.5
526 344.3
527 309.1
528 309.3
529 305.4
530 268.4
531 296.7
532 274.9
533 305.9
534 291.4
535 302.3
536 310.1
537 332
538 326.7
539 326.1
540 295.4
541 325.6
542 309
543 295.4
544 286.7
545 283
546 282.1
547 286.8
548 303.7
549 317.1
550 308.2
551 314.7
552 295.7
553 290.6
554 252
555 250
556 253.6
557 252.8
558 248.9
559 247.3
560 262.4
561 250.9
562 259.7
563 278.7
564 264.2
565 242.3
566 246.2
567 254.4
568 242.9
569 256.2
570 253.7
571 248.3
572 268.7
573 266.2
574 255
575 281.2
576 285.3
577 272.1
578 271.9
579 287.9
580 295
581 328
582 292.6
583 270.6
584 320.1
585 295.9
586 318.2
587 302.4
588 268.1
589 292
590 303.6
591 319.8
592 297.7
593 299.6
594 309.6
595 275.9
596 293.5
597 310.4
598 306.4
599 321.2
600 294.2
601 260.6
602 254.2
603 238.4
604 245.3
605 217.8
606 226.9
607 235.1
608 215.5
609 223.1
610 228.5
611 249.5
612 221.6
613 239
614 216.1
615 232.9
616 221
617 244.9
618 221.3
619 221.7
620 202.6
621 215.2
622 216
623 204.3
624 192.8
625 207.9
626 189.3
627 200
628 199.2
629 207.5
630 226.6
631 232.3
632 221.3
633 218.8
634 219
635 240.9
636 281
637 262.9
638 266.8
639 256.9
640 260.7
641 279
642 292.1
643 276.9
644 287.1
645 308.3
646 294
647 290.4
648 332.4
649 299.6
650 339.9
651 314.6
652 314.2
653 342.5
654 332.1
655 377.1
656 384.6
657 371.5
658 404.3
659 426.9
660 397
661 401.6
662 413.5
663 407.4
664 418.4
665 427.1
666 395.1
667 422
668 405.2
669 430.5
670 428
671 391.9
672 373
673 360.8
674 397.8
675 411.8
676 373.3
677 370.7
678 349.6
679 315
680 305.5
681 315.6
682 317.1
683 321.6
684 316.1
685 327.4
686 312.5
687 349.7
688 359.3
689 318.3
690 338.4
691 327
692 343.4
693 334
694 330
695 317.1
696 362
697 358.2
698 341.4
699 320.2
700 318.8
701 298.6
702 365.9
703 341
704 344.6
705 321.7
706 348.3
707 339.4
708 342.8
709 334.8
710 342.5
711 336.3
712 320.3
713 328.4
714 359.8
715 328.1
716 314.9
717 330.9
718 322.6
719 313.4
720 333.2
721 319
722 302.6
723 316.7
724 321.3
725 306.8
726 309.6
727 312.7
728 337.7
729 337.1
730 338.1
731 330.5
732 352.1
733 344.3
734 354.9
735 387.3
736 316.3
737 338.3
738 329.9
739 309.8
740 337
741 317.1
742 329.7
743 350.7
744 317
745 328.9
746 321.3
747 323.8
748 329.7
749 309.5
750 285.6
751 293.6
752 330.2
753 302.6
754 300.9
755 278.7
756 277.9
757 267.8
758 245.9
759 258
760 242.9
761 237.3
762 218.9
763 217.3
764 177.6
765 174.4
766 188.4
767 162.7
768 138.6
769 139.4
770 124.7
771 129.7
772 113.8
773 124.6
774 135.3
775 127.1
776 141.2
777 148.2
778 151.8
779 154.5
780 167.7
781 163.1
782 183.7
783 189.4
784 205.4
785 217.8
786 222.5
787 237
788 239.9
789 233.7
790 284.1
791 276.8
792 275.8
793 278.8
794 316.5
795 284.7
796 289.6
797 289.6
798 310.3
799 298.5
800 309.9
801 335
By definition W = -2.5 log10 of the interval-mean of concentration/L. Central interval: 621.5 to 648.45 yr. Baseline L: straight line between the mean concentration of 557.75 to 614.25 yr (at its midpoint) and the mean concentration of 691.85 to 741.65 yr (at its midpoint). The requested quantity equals 0.188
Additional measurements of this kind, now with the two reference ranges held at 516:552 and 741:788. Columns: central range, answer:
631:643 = 0.08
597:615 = 0.15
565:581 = 0.12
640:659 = -0.21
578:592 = -0.02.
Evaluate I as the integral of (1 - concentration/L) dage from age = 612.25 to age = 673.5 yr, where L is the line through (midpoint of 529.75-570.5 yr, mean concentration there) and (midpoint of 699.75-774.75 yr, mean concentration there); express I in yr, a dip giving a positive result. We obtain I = -2.7 yr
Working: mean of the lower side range 282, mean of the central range 299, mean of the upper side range 291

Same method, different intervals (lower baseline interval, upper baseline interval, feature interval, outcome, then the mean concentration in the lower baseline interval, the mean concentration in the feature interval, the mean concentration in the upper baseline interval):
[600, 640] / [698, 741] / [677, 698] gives -2.4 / 229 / 332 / 331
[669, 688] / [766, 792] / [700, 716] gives -1.7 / 354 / 336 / 179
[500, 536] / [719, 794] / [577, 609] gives 1.8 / 316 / 282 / 259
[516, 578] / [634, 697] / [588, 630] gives 9.5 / 291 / 246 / 343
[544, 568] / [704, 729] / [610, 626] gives 4.0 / 271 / 220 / 327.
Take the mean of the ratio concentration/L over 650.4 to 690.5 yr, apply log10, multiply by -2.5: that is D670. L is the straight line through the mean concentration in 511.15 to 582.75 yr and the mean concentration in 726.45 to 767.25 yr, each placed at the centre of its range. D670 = -0.242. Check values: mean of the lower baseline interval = 292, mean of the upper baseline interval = 296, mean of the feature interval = 368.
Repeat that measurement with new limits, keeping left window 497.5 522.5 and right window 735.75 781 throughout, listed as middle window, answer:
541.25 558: 0.08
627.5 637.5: 0.21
